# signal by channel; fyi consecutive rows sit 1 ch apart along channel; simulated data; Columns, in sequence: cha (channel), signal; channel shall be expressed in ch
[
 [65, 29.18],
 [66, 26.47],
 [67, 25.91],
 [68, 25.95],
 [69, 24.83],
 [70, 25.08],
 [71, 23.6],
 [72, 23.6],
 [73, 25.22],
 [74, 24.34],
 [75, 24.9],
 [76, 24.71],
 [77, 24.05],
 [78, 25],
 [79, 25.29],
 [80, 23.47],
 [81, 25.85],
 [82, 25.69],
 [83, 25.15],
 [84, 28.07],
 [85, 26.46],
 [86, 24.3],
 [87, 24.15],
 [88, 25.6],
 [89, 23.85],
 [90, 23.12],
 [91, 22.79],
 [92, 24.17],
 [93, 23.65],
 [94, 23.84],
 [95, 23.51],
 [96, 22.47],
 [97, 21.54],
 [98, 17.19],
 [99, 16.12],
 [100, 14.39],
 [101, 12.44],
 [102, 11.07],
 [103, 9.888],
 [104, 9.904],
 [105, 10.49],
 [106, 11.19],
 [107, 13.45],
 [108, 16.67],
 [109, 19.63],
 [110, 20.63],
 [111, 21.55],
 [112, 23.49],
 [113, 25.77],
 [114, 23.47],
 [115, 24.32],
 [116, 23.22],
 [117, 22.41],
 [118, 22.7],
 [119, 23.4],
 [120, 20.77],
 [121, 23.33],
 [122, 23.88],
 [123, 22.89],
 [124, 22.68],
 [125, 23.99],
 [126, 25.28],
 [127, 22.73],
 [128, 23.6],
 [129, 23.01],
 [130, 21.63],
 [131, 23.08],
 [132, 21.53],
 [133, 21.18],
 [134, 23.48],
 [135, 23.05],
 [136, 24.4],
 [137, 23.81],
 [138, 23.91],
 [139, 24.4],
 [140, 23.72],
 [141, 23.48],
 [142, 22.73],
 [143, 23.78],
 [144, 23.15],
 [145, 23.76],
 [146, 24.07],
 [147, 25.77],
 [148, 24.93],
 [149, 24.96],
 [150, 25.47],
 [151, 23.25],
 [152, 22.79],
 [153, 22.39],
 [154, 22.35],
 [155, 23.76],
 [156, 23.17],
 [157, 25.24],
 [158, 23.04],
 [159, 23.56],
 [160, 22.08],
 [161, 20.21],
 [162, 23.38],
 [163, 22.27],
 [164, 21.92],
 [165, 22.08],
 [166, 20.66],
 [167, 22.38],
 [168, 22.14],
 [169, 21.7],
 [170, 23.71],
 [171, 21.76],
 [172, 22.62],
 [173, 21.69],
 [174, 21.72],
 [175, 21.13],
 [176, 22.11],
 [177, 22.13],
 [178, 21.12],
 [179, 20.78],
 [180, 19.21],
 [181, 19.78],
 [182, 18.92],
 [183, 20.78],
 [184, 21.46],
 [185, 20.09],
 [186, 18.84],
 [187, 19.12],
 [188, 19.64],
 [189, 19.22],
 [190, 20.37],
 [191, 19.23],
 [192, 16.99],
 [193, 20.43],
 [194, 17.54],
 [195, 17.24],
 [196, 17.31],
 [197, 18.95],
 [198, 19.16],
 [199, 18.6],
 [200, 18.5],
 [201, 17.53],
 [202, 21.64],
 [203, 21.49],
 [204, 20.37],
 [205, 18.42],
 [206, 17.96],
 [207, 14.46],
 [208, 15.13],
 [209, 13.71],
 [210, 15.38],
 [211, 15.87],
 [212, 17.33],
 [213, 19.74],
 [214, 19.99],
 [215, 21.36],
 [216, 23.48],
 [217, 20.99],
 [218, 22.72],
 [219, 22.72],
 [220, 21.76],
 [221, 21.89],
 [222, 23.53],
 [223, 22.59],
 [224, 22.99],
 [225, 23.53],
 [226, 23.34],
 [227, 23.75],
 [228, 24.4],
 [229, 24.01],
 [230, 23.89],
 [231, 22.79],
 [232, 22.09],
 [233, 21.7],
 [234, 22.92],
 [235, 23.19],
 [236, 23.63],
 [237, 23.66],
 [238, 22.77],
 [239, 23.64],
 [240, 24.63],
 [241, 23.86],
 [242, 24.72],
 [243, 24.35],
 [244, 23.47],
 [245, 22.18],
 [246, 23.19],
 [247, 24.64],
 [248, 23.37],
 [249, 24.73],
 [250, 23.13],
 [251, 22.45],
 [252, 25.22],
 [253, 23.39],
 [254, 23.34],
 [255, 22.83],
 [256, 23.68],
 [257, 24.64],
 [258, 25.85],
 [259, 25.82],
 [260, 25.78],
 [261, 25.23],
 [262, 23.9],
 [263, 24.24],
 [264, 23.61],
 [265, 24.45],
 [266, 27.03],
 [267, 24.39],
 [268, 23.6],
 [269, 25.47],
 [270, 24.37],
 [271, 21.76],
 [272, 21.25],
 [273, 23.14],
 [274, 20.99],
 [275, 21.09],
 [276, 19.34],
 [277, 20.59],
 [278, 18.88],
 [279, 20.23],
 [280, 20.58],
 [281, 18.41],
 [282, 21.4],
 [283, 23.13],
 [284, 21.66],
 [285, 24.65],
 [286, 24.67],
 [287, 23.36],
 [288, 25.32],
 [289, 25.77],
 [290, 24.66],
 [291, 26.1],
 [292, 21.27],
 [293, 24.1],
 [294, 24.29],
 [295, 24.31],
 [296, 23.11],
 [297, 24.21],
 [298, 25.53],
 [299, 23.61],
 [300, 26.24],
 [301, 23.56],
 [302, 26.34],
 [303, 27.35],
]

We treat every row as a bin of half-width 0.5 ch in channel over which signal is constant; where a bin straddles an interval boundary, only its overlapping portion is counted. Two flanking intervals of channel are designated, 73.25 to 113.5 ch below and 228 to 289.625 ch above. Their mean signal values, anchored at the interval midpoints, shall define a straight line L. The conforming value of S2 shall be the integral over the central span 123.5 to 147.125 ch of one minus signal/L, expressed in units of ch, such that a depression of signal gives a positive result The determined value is -1.9 ch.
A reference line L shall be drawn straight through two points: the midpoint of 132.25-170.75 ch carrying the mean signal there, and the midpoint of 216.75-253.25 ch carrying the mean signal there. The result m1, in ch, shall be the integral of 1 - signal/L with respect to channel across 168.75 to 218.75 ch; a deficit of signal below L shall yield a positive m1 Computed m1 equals 7.9 ch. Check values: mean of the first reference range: 23.2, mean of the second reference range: 23.3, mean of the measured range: 19.6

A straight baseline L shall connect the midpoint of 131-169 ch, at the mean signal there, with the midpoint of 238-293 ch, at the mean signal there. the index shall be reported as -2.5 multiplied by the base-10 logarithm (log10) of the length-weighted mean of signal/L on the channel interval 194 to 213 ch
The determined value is 0.29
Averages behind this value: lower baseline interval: 23.2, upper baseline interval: 23.4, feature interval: 17.8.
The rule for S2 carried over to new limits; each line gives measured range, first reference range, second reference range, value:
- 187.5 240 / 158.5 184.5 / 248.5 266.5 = 5.66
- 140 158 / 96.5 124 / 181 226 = -4.41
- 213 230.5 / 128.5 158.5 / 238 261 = 0.90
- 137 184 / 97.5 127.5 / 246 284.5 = -4.91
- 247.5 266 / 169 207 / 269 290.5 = -2.25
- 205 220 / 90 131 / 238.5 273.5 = 2.75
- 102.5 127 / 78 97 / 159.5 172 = 3.44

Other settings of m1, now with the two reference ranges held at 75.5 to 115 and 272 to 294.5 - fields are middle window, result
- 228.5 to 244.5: -1.0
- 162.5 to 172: -0.3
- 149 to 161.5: -1.0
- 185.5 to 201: 2.1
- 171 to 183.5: 0.3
